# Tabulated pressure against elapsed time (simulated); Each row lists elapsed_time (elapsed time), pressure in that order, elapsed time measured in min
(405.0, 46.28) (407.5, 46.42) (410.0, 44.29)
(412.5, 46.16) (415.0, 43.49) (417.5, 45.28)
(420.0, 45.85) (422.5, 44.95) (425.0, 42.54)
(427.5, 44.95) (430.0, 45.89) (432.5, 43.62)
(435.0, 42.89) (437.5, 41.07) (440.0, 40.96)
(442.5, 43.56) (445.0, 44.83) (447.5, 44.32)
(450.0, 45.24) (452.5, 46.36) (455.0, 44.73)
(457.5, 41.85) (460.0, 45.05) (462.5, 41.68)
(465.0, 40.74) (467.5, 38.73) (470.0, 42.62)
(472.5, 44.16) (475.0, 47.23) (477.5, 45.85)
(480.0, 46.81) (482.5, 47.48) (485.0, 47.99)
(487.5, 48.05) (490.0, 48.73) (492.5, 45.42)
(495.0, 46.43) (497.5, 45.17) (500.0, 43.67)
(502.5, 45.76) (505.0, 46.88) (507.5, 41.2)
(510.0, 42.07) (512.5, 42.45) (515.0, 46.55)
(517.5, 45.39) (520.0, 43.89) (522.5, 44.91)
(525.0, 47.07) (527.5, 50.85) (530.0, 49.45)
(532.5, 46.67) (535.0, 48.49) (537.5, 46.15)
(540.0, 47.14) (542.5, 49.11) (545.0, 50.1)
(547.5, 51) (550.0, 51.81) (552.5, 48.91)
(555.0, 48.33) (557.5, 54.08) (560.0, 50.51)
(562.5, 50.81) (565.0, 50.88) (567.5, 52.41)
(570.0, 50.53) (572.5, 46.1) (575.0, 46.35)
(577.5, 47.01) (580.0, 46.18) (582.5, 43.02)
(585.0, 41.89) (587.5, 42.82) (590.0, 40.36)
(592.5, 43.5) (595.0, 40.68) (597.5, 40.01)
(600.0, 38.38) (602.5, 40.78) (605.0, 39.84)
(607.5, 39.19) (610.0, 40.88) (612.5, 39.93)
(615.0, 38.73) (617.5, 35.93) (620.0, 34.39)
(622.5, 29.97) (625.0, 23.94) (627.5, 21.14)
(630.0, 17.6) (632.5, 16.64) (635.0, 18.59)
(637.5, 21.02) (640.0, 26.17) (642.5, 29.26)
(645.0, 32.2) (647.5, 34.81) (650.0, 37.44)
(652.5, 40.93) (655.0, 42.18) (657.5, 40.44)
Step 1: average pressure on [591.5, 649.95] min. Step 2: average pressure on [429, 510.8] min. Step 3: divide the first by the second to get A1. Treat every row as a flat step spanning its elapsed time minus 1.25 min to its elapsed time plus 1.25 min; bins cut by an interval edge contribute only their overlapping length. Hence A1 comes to 0.73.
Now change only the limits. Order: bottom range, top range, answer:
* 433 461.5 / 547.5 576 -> 1.15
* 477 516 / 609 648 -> 0.63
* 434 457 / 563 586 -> 1.08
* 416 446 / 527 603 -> 1.07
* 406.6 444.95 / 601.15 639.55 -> 0.69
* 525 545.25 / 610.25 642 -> 0.57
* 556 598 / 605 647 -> 0.64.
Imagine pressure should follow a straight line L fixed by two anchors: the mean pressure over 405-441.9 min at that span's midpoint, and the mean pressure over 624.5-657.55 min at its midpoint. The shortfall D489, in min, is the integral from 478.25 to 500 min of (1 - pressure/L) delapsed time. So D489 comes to -4.0 min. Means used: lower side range 44.2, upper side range 28.4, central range 46.8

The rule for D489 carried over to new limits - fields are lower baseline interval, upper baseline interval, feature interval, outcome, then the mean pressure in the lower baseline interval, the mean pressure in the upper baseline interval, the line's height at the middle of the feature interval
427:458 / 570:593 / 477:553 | -4.5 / 43.9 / 44.5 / 44.2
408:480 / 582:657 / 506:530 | -3.2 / 44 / 34.4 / 39.9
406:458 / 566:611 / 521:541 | -1.8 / 44.3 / 43.4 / 43.7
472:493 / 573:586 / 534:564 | -2.7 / 47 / 45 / 45.6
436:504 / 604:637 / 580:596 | -4.3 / 44.6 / 30.2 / 33.3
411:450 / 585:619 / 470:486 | -1.2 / 44.1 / 40.1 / 43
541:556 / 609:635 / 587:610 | -3.1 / 49.9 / 29.3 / 35.8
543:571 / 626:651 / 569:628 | -3.1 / 50.8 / 25.4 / 37.8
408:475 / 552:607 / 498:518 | 0.2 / 43.8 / 45.5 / 44.6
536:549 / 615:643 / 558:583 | -4.5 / 48.8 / 25.5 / 41.2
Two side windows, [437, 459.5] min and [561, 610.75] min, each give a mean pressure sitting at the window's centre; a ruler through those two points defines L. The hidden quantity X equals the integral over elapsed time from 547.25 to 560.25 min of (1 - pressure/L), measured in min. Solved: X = -2.0 min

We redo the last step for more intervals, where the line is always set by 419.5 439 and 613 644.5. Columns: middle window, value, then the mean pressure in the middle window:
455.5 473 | -0.6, 42.1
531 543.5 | -4.7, 47.5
